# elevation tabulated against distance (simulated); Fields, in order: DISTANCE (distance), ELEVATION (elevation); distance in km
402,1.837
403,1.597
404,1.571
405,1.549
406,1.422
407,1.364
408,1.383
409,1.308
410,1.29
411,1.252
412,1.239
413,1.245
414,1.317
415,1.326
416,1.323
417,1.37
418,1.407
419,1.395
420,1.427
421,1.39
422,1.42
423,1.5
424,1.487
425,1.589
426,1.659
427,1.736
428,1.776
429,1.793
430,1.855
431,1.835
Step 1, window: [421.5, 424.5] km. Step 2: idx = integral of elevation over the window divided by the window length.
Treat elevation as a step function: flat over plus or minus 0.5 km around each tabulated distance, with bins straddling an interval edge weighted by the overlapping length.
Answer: 1.47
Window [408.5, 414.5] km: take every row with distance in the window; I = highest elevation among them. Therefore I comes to 1.317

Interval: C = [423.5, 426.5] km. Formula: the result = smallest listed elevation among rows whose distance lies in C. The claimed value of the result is 1.487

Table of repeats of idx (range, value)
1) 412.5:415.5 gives 1.3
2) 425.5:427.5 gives 1.7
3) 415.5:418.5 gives 1.37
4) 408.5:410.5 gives 1.3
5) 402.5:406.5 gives 1.53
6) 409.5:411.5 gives 1.27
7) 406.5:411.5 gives 1.32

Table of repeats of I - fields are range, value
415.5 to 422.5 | 1.427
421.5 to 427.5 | 1.736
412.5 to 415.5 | 1.326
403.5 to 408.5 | 1.571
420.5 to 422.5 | 1.42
